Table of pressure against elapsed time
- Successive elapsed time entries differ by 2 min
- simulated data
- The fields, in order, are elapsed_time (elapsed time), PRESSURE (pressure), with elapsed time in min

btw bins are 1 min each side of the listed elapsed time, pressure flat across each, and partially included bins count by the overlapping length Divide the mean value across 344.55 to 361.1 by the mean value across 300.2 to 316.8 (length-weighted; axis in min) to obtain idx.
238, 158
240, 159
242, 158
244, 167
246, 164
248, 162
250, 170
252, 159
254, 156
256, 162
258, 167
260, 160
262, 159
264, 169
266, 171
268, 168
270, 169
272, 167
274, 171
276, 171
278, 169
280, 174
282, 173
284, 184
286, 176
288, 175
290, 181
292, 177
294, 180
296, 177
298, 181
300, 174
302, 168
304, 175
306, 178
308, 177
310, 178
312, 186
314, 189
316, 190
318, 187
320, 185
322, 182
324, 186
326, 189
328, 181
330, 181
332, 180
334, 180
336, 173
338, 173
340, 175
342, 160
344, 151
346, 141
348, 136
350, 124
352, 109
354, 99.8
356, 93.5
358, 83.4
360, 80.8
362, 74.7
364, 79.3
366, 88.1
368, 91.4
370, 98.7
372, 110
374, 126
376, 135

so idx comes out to 0.61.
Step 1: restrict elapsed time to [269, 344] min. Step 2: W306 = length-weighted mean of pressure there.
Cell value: 177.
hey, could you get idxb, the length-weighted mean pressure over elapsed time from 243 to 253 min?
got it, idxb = 164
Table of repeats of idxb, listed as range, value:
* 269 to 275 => 169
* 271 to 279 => 170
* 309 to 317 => 186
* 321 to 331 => 184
